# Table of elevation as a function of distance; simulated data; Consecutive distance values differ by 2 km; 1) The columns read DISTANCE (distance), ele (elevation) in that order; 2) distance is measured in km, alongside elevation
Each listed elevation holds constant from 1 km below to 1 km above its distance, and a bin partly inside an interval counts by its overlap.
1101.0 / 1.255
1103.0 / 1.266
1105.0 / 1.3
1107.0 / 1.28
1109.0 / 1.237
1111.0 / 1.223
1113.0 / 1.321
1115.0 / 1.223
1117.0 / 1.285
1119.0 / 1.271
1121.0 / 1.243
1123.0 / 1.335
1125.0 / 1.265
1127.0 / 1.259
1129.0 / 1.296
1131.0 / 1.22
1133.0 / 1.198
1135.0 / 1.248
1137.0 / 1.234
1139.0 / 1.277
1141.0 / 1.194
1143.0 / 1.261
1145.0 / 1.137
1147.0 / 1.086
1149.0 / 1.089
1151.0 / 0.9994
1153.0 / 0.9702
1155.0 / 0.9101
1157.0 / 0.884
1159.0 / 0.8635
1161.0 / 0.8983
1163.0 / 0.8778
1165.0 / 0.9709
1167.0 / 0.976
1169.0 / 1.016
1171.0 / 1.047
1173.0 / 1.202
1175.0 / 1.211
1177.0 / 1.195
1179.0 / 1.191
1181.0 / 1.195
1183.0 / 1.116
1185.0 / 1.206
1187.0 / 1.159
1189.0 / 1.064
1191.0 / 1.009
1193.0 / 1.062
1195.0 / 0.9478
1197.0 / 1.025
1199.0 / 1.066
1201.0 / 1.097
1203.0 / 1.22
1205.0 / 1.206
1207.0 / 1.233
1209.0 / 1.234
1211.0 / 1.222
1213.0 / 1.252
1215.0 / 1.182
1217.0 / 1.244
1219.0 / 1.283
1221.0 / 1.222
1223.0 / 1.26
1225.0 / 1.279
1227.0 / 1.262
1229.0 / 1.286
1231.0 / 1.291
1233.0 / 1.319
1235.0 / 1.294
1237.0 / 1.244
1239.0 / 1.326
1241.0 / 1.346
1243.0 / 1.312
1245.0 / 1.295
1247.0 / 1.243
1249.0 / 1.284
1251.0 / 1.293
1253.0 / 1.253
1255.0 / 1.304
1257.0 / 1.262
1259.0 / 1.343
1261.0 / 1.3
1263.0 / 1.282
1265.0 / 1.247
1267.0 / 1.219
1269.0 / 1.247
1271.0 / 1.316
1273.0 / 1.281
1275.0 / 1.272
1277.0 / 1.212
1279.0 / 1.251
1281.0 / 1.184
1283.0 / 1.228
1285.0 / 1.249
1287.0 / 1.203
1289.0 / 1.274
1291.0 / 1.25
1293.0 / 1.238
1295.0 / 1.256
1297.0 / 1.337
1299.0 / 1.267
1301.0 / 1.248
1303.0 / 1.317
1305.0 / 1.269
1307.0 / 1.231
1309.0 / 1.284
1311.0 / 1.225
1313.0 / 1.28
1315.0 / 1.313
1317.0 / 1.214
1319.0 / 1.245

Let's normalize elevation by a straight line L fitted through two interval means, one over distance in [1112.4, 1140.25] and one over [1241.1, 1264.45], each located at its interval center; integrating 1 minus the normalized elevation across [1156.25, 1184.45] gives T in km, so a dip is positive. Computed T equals 4.9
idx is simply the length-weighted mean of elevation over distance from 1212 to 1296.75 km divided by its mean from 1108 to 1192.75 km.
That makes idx 1.1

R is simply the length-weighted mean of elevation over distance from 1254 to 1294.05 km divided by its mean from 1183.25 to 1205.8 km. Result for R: 1.15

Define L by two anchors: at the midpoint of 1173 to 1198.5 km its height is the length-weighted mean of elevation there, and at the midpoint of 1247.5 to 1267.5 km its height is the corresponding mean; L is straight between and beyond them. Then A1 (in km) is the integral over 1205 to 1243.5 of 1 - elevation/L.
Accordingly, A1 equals -2.0 km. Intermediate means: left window 1.12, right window 1.28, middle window 1.27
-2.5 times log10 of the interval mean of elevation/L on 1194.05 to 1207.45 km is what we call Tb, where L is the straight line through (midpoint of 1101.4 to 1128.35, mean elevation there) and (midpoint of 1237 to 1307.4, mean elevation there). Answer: 0.15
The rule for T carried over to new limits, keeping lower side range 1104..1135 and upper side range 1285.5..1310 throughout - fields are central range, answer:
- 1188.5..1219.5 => 2.89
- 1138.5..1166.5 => 5.29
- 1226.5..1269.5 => -0.71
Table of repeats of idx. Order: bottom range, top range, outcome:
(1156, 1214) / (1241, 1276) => 1.17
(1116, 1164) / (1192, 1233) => 1.05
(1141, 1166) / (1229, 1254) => 1.29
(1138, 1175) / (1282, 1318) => 1.21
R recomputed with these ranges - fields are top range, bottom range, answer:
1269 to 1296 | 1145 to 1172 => 1.28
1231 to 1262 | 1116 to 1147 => 1.04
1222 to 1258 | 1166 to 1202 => 1.17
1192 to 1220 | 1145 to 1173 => 1.18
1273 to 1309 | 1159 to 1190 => 1.16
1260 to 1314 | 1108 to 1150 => 1.02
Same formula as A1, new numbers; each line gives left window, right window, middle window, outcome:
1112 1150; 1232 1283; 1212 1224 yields 0.2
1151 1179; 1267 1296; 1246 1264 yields -1.4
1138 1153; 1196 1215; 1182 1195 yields 0.8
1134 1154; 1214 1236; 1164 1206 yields 3.6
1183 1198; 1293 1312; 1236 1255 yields -2.0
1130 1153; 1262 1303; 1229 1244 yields -0.9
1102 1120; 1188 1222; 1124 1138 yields 0.0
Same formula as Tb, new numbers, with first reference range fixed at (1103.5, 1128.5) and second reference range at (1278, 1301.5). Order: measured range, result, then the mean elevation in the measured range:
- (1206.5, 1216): 0.03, 1.22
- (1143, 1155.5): 0.20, 1.06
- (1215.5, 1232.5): -0.01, 1.26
